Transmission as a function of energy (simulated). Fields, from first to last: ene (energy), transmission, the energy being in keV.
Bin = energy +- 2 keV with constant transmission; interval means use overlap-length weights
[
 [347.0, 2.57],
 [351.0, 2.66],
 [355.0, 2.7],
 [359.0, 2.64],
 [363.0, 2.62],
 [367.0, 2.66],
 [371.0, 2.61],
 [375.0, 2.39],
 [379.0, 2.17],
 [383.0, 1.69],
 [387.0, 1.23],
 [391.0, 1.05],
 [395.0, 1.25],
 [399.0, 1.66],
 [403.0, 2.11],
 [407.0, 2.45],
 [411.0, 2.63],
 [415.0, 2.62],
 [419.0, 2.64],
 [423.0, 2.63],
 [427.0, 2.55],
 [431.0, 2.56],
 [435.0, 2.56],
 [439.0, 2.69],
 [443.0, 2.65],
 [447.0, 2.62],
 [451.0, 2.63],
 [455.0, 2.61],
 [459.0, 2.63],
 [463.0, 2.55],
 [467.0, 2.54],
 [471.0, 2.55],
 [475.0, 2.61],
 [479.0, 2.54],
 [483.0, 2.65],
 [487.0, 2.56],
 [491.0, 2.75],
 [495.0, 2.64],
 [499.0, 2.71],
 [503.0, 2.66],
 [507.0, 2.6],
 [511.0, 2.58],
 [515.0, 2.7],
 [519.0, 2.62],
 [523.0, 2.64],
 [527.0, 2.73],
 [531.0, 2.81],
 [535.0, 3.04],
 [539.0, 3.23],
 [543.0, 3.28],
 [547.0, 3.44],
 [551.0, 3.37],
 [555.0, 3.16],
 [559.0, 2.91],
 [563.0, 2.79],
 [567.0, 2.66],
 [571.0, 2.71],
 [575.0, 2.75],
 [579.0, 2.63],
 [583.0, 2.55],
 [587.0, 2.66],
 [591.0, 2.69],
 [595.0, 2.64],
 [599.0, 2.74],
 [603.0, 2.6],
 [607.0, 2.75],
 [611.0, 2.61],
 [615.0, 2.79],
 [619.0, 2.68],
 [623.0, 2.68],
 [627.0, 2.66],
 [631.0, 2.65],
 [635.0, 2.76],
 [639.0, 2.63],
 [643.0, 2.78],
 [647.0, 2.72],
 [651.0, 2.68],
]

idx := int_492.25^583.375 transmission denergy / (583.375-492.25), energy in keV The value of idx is 2.84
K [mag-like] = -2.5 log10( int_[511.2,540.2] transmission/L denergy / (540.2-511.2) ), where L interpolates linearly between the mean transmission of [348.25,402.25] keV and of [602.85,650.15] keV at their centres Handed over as -0.14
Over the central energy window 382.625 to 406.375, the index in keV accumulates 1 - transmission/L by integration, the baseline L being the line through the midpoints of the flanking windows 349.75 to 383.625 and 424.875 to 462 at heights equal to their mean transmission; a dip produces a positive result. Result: 9.3 keV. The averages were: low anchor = 2.49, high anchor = 2.61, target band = 1.54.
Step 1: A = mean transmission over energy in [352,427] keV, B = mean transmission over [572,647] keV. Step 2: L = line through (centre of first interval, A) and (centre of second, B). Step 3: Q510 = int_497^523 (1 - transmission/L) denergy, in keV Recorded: -1.8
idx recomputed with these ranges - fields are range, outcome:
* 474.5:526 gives 2.64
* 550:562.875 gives 3.08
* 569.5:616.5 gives 2.68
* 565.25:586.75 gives 2.66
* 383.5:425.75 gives 2.02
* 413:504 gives 2.61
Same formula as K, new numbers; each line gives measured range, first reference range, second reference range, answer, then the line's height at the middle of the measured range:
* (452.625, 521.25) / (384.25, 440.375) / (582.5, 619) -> -0.107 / 2.37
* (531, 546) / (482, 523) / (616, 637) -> -0.184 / 2.66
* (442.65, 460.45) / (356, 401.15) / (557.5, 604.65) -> -0.164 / 2.26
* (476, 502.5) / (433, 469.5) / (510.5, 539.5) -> 0.023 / 2.7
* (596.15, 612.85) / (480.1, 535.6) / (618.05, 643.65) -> 0.005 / 2.69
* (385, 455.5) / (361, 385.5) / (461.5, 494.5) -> 0.083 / 2.45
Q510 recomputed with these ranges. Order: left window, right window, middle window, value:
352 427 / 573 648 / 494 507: -1.1 keV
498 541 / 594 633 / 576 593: 0.4 keV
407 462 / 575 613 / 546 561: -3.2 keV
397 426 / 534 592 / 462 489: 0.5 keV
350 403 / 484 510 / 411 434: -3.0 keV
